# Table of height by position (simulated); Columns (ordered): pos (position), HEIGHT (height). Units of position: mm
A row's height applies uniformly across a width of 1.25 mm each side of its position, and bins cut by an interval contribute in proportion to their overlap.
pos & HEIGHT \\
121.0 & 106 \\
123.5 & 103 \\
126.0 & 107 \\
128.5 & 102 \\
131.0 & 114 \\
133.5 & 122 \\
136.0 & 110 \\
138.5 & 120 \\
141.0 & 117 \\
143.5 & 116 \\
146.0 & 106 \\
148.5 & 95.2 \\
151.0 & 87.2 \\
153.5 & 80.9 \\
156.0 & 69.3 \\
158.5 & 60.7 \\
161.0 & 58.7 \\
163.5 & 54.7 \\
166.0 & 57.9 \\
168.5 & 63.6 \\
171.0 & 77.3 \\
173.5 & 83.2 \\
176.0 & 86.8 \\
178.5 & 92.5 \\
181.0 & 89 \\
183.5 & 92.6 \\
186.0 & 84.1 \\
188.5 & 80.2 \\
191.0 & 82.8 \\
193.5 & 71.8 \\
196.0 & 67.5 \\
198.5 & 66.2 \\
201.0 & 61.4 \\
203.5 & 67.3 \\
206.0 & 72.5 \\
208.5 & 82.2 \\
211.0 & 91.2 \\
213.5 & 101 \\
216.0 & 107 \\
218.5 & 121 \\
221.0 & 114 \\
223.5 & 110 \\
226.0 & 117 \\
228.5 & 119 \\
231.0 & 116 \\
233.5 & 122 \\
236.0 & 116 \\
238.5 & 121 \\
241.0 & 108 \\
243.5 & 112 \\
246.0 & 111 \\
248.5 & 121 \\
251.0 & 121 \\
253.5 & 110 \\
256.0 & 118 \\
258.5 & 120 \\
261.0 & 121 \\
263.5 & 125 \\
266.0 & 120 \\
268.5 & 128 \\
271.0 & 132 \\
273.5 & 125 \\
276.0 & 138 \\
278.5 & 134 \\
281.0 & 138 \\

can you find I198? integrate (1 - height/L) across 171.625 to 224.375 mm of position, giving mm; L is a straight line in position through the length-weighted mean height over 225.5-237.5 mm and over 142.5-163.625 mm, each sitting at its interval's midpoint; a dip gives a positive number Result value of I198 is 8.28 mm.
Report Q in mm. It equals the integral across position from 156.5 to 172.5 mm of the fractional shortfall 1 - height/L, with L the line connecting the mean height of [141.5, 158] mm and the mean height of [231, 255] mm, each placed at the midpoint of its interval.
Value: 5.5 mm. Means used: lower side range 92.1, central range 62.8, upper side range 116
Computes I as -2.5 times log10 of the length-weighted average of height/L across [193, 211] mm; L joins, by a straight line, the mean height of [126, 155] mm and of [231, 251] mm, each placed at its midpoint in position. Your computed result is 0.49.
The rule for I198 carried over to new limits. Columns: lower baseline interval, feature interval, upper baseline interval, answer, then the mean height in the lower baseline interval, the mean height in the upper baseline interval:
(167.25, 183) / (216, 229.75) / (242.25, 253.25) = -1.5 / 82.6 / 116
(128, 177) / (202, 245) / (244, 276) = 2.0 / 88.9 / 121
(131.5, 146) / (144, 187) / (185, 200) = 6.9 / 116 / 75.1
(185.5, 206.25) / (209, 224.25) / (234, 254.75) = -2.6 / 72.2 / 115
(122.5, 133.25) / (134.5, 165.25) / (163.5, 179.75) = 1.1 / 108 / 75.2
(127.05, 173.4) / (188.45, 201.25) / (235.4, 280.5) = 3.9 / 89.5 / 122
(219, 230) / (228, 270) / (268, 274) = 1.4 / 115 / 129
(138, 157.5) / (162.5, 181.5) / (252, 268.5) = 5.0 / 97.6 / 120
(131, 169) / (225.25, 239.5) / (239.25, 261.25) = -1.0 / 89.3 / 116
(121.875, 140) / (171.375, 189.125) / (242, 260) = 4.2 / 111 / 116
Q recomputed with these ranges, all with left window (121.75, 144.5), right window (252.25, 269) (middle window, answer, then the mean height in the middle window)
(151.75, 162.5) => 4.31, 68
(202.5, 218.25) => 3.71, 89.3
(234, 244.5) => 0.33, 115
